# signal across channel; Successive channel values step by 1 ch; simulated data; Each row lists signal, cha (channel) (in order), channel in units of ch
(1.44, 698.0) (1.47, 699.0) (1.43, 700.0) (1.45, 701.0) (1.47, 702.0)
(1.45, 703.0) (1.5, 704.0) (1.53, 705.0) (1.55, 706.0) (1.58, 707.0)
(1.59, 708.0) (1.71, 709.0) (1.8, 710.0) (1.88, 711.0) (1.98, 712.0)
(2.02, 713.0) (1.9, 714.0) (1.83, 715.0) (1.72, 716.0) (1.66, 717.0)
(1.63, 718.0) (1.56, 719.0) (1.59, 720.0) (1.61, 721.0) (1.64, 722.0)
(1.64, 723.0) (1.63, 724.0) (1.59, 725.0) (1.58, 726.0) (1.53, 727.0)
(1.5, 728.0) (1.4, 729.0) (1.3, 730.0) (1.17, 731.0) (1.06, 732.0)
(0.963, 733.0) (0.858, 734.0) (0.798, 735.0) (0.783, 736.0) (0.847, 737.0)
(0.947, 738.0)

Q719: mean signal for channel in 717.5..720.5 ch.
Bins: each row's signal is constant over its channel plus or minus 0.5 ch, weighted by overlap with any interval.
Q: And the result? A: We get 1.59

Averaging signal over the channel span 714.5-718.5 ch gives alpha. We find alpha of 1.71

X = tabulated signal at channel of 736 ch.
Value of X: 0.783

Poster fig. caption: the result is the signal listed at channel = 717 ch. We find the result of 1.66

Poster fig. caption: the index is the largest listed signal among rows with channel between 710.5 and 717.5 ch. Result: 2.02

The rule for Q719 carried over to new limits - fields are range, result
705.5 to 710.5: 1.65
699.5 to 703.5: 1.45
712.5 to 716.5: 1.87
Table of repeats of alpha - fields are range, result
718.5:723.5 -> 1.61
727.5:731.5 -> 1.34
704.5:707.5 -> 1.55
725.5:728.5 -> 1.54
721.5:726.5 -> 1.62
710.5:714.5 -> 1.94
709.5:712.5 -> 1.89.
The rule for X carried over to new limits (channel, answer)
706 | 1.55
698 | 1.44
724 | 1.63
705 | 1.53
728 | 1.5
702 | 1.47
